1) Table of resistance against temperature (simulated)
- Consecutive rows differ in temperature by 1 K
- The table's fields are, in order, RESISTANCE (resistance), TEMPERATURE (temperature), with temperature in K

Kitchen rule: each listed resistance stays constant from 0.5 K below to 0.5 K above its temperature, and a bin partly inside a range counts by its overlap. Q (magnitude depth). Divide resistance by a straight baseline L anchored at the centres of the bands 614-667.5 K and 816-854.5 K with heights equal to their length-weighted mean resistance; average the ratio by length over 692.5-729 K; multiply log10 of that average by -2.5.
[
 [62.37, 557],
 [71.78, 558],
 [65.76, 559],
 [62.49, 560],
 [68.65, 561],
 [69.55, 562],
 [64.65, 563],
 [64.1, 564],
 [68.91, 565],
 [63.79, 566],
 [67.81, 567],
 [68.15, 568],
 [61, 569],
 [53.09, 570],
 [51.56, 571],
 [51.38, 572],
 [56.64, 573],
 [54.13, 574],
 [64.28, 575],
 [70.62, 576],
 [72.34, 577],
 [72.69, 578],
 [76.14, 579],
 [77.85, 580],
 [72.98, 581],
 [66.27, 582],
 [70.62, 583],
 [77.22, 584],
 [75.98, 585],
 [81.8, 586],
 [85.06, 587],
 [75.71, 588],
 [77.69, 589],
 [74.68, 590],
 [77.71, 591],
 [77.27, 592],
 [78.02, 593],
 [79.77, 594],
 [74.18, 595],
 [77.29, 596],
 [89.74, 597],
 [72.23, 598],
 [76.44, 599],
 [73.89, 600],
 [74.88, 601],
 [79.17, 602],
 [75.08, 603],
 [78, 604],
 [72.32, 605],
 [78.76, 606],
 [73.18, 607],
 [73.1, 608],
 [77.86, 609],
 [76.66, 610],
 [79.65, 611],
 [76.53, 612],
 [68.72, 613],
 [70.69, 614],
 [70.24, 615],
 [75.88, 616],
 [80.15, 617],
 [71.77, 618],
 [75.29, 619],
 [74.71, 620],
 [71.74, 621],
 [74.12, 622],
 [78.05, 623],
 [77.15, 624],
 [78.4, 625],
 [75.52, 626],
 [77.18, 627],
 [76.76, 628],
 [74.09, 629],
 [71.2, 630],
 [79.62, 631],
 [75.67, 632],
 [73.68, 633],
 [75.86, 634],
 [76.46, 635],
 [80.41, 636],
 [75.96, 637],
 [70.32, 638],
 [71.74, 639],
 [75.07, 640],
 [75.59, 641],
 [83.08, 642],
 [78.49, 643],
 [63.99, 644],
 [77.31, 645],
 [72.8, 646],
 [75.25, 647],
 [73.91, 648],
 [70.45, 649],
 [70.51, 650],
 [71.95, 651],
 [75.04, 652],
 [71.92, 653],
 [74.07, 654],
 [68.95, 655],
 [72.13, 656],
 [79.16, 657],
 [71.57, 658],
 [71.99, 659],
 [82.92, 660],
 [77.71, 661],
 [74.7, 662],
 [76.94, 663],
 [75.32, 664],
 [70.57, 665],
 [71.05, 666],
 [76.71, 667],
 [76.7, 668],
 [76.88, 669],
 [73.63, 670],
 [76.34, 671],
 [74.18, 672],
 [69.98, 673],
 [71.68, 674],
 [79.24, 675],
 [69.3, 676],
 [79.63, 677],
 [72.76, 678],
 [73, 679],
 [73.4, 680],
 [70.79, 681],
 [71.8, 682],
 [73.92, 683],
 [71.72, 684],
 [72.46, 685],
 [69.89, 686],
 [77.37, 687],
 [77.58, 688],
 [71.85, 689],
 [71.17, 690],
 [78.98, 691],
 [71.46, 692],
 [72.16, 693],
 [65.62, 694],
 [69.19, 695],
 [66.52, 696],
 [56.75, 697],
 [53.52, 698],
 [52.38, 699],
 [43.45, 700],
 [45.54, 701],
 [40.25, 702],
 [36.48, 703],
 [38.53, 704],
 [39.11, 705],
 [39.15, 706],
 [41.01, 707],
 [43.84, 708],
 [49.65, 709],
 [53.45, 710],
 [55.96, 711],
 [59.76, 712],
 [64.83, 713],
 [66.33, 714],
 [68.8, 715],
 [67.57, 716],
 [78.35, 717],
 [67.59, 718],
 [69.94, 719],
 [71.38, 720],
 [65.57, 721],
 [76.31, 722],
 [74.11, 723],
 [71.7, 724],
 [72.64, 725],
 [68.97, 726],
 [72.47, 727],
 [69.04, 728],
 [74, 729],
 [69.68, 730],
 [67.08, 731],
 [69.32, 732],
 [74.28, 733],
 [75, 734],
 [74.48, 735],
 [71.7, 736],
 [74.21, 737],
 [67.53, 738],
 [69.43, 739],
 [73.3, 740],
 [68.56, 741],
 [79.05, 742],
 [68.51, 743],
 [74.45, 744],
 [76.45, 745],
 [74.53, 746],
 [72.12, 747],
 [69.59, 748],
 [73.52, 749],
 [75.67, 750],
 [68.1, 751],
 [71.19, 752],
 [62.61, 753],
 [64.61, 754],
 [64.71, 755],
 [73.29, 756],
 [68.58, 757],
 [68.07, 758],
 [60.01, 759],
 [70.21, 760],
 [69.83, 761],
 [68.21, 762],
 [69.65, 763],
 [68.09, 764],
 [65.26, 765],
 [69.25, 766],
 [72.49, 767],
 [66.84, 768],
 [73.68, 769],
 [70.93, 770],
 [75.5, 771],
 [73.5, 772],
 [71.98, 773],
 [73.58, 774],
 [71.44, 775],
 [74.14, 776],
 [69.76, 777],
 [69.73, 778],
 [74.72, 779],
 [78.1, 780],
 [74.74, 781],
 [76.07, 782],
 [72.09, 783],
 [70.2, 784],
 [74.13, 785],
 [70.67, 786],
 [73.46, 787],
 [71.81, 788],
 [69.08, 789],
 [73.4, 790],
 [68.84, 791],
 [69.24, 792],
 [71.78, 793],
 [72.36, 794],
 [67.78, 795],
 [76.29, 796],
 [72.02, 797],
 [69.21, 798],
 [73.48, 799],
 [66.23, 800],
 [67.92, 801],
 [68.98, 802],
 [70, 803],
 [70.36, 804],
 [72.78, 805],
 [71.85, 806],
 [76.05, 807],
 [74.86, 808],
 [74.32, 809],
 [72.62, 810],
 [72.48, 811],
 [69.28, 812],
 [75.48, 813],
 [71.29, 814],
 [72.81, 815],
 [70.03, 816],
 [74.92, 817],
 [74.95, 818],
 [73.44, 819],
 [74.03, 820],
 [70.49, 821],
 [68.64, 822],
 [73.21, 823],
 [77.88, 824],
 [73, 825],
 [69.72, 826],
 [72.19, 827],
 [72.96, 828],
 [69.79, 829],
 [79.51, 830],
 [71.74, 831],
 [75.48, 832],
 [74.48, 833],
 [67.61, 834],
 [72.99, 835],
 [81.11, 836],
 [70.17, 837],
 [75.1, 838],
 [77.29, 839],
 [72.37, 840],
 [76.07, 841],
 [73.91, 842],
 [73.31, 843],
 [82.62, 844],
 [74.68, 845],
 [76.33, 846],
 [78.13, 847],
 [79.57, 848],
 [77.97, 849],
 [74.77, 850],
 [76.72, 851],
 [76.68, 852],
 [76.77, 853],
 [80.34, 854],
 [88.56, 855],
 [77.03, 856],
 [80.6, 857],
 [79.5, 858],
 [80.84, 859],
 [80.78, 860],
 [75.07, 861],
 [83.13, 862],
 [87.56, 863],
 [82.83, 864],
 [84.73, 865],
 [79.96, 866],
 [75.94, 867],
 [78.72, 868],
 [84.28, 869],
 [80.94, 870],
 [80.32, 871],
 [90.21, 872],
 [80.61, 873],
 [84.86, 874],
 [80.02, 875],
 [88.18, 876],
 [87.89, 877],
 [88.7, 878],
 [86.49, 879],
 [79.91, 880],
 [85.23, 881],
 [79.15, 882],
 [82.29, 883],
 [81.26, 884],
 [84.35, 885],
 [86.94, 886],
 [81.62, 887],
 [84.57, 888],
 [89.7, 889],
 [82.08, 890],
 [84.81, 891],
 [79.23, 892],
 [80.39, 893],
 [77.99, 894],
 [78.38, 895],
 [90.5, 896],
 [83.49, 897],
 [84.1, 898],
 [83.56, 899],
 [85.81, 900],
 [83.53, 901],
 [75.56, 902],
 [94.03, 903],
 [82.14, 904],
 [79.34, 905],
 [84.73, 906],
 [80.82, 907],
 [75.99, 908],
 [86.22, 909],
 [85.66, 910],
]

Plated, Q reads 0.24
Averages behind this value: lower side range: 74.7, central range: 59.9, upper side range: 74.7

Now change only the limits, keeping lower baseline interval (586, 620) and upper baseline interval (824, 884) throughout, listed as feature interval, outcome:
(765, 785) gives 0.081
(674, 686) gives 0.056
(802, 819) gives 0.082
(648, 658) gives 0.060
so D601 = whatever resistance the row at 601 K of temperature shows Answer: 74.88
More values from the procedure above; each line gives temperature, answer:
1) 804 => 70.36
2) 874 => 84.86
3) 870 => 80.94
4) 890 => 82.08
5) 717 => 78.35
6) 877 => 87.89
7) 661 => 77.71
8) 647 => 75.25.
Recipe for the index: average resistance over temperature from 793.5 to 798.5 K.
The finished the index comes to 71.5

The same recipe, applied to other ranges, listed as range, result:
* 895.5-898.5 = 86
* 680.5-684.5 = 72.1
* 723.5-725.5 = 72.2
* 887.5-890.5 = 85.5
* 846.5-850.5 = 77.6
